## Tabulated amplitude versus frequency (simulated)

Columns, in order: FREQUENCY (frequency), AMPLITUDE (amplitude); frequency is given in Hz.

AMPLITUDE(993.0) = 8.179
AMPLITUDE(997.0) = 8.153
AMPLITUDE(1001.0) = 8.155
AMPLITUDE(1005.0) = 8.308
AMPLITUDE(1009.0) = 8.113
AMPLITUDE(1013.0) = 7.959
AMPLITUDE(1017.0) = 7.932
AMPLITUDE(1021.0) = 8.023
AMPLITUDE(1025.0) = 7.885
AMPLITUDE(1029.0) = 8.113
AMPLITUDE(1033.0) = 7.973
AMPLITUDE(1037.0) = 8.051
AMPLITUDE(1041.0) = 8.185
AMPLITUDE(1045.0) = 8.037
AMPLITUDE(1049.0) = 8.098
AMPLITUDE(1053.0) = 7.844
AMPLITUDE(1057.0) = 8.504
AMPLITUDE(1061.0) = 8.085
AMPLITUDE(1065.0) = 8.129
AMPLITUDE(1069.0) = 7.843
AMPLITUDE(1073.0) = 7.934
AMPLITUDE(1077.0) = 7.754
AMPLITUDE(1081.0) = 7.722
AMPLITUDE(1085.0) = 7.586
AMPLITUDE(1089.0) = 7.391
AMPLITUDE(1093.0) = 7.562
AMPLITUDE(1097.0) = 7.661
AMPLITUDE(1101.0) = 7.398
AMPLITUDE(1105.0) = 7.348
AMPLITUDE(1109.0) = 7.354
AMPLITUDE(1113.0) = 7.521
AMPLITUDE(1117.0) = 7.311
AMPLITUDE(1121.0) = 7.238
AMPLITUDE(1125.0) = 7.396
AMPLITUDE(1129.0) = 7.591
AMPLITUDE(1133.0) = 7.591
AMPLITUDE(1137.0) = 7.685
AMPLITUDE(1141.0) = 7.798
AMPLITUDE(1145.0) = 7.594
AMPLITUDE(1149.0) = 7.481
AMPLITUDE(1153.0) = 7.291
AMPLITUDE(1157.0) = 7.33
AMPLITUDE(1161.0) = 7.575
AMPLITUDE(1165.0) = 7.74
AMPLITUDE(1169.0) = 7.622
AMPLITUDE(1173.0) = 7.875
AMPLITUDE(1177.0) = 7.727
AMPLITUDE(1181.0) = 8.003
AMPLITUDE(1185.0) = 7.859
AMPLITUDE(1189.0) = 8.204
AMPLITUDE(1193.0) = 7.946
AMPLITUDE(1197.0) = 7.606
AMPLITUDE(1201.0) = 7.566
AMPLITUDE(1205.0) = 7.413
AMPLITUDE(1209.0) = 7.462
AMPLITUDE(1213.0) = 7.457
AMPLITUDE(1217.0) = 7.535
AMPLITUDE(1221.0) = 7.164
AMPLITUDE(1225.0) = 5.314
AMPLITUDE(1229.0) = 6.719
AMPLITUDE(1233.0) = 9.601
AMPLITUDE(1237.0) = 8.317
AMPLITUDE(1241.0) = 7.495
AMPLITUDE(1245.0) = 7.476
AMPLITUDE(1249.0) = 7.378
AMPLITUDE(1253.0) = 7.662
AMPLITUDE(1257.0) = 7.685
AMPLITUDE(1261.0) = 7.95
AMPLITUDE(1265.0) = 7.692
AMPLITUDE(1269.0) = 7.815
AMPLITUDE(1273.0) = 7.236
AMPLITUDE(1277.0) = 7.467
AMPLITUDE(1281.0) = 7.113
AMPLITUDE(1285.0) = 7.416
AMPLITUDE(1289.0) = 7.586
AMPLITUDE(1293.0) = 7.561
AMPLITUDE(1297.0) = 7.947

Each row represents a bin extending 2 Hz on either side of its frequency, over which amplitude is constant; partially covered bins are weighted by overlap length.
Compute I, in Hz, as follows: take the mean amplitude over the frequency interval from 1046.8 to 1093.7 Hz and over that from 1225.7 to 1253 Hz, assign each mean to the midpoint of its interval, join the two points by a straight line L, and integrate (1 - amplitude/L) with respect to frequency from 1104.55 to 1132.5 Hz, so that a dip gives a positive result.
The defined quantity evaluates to 1.5 Hz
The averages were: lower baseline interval 7.88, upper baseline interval 7.7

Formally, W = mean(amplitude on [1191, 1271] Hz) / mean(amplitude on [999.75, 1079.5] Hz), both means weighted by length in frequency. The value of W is 0.9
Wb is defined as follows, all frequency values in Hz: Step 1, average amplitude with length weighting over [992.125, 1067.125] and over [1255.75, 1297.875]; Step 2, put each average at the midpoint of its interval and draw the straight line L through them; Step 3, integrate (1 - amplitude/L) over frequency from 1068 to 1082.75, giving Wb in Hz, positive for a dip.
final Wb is 0.3 Hz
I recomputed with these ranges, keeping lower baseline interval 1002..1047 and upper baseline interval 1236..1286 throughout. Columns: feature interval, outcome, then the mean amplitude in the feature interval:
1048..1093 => 0.5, 7.88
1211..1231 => 2.2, 6.84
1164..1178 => 0.0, 7.74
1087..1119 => 1.8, 7.44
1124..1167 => 1.4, 7.56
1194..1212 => 0.4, 7.53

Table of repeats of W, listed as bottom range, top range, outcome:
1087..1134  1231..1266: 1.06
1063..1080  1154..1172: 0.96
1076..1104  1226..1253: 1.02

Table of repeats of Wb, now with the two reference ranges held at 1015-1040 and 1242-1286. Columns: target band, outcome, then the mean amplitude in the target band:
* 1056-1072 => -0.3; 8.1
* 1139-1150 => 0.2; 7.64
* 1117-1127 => 0.6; 7.32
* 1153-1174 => 0.4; 7.58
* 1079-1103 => 1.0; 7.55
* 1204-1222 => 0.5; 7.42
